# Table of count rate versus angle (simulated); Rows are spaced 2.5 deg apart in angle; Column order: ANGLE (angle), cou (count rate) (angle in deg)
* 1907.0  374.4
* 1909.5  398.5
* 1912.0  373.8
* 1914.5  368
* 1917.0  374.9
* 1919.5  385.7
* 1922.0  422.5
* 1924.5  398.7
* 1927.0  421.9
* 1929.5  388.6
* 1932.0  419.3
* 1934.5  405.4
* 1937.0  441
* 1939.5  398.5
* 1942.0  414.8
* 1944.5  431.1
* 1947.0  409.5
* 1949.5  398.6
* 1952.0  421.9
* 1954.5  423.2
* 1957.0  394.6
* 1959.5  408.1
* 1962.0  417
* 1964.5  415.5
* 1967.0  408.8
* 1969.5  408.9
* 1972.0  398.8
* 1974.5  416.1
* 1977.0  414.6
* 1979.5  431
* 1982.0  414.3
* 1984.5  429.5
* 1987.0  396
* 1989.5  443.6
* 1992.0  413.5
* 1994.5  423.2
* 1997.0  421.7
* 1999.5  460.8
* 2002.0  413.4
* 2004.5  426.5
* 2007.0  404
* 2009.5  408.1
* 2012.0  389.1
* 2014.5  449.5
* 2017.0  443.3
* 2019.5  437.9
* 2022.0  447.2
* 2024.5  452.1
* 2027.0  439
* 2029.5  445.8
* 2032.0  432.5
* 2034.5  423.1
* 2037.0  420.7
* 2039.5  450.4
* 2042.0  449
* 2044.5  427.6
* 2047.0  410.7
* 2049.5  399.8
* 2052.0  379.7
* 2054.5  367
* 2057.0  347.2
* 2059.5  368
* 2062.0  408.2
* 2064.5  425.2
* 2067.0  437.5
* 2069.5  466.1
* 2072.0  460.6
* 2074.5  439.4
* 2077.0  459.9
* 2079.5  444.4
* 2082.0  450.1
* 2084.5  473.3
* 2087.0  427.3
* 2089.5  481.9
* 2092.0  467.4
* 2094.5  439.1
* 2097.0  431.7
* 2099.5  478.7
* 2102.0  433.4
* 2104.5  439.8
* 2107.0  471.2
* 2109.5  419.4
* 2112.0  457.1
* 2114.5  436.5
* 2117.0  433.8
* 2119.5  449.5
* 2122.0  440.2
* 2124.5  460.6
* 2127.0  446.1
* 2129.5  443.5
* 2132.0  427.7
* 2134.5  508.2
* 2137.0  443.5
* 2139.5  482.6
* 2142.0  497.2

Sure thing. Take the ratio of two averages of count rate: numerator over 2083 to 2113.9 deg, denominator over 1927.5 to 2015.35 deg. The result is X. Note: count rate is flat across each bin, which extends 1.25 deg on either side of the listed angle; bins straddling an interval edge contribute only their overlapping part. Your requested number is 1.09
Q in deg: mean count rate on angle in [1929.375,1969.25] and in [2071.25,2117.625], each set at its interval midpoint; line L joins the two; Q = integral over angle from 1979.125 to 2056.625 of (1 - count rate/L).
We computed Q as 1.2 deg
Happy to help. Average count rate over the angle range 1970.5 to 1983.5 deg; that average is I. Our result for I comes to 415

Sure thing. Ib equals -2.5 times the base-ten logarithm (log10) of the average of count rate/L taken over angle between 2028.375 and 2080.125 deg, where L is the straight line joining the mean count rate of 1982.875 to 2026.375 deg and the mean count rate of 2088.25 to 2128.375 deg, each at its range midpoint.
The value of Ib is 0.04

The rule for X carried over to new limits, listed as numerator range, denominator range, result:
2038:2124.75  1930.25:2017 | 1.04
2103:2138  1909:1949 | 1.11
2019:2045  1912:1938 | 1.10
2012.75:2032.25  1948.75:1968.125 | 1.08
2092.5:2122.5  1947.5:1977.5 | 1.08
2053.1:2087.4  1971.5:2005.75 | 1.01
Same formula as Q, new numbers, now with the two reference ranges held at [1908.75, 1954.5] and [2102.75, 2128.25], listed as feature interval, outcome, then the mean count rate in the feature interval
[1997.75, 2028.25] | -0.6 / 431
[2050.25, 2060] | 1.5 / 367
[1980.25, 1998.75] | -0.2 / 422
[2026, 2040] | -0.2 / 434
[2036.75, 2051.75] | 0.2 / 424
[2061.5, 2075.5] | -0.2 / 441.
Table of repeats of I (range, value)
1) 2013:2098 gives 432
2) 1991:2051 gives 429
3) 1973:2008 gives 422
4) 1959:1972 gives 411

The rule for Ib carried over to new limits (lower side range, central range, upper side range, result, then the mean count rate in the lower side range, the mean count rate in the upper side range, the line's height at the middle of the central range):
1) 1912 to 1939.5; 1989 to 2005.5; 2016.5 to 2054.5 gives -0.024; 401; 428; 419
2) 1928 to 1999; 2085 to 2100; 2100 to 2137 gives -0.028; 415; 448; 443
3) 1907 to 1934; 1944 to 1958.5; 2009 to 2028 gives -0.014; 395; 434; 407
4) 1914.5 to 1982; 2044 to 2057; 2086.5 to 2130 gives 0.115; 410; 448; 434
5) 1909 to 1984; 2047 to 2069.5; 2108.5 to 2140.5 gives 0.098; 408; 450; 434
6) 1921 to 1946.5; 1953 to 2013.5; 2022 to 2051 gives 0.017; 414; 432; 423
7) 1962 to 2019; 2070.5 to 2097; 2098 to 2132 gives -0.034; 420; 446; 439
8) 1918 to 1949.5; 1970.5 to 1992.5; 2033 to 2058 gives -0.021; 411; 408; 410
